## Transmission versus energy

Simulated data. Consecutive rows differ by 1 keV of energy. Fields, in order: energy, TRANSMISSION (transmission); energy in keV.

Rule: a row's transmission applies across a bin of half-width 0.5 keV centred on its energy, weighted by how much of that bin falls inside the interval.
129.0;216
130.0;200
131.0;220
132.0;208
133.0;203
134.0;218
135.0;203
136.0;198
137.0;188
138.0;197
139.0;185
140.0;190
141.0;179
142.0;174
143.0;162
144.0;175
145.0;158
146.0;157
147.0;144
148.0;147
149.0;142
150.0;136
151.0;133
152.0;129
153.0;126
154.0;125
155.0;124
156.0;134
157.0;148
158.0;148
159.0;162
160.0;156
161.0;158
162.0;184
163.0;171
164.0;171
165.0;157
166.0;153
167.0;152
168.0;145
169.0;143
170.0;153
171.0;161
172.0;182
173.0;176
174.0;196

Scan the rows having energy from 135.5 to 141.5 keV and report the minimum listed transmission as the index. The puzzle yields 179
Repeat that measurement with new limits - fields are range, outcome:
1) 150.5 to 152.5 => 129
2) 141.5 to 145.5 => 158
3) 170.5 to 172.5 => 161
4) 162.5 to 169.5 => 143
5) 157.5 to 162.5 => 148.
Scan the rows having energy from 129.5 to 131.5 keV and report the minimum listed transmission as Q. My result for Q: 200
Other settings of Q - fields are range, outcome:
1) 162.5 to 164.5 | 171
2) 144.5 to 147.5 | 144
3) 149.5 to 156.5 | 124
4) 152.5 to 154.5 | 125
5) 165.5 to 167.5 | 152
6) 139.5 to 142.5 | 174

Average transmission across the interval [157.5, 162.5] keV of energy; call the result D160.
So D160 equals 162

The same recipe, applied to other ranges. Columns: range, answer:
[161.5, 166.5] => 167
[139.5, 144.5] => 176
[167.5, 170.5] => 147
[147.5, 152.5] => 137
